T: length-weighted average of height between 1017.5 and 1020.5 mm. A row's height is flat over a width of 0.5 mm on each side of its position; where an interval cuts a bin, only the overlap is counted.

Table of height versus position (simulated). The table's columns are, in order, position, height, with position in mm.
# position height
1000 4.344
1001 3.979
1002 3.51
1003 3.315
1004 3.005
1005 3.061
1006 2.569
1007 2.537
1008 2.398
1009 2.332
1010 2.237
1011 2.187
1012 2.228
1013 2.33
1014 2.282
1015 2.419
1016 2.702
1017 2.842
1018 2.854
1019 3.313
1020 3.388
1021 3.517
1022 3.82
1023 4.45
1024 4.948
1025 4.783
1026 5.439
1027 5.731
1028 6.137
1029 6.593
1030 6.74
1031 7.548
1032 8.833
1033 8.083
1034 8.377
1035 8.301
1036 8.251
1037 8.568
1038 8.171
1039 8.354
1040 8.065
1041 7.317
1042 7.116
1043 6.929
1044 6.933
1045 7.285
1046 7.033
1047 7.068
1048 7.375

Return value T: 3.19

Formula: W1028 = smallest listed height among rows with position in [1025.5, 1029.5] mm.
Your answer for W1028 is 5.439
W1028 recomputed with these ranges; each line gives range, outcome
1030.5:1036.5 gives 7.548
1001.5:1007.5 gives 2.537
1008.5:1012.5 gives 2.187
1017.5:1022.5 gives 2.854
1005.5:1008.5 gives 2.398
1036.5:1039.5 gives 8.171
